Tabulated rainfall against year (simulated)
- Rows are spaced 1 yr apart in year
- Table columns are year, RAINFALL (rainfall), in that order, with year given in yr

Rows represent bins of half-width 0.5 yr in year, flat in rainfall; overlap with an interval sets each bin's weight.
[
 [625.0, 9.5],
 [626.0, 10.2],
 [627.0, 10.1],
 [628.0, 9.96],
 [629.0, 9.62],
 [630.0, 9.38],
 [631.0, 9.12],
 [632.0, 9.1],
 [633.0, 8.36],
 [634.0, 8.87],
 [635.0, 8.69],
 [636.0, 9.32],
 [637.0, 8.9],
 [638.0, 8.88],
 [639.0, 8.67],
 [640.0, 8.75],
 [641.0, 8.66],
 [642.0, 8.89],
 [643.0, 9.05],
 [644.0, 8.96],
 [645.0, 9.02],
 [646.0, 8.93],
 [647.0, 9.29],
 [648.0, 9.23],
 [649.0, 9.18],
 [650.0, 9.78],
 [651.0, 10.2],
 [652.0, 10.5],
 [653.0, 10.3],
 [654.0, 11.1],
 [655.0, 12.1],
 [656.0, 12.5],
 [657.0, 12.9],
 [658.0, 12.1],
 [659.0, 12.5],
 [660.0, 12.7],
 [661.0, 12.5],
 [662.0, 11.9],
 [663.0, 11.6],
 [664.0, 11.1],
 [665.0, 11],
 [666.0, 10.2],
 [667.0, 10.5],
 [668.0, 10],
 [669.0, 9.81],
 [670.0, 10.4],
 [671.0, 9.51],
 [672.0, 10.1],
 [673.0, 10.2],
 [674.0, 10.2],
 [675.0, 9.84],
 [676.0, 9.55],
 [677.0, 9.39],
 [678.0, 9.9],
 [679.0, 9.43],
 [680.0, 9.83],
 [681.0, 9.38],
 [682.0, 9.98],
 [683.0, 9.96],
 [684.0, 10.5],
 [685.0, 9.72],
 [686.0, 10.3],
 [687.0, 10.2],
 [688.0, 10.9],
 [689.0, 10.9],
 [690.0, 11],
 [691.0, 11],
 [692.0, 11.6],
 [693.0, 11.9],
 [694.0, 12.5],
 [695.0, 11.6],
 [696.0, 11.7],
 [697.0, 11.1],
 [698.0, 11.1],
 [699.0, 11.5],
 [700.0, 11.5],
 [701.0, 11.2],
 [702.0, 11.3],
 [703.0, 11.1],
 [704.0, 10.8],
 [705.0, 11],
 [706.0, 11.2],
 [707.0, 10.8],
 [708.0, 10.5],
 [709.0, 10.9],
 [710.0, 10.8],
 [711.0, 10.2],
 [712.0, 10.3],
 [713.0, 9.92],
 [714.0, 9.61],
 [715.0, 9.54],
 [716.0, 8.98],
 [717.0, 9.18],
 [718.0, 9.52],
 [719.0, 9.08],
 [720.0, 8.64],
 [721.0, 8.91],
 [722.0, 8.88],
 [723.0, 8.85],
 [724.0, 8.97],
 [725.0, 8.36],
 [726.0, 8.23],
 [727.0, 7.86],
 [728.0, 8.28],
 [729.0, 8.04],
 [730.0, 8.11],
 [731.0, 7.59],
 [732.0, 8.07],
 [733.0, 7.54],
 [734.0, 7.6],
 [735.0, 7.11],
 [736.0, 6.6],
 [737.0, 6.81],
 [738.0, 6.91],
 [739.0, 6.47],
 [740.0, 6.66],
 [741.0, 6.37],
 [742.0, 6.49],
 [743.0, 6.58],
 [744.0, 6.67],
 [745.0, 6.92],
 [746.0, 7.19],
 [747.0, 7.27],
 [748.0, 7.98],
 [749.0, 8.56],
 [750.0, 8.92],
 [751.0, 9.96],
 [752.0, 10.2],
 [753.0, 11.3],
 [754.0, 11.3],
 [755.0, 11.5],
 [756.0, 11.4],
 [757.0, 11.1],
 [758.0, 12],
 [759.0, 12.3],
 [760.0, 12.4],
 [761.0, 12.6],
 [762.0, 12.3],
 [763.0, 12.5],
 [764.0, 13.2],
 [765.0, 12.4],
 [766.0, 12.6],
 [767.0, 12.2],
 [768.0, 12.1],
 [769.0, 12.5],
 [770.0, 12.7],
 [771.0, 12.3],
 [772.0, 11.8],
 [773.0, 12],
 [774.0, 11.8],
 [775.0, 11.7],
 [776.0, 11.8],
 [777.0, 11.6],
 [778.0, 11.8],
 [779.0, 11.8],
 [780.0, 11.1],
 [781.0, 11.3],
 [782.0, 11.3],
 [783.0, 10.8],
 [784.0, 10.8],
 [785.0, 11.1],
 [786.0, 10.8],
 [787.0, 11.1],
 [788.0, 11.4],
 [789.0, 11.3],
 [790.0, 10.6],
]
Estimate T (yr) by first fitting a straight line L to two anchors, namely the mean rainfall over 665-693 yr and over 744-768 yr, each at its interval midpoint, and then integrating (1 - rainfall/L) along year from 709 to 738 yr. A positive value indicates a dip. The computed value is 5.1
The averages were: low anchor 10.2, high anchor 10.7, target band 8.64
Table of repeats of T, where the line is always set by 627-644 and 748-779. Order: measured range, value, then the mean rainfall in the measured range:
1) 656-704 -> -4.4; 10.8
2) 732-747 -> 5.7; 6.91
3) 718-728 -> 2.0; 8.67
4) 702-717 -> 0.2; 10.4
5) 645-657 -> -1.2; 10.3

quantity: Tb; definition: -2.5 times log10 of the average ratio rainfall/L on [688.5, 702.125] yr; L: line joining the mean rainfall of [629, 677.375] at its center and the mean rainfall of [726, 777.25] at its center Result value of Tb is -0.152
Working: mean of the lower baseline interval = 10.1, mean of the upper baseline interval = 9.74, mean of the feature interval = 11.4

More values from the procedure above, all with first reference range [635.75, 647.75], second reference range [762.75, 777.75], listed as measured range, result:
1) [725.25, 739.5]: 0.43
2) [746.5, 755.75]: 0.20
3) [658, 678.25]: -0.12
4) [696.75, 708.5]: -0.06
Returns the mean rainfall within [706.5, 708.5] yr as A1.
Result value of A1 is 10.7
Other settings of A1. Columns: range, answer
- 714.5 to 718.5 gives 9.3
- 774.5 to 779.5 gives 11.7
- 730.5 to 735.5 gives 7.58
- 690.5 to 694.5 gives 11.8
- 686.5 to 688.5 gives 10.6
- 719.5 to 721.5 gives 8.78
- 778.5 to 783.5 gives 11.3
